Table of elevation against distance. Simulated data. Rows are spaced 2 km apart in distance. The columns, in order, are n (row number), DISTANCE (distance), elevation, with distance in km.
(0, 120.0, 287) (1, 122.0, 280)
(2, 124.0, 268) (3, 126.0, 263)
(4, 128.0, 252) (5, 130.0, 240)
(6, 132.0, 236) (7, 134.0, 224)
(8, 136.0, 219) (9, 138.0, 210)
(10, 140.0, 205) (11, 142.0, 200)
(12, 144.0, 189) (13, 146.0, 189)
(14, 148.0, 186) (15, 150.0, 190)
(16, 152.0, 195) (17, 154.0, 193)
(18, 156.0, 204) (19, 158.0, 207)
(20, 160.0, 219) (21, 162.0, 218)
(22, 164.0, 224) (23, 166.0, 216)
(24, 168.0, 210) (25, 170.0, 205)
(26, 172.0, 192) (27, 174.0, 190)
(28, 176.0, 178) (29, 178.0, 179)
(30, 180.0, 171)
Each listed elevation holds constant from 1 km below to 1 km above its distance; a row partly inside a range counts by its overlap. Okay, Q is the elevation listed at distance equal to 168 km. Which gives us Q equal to 210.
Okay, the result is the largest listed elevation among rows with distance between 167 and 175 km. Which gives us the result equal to 210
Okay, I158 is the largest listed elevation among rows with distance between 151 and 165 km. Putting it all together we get 224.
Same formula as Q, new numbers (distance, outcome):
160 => 219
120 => 287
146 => 189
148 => 186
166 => 216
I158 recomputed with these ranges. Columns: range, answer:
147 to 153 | 195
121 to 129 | 280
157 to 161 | 219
